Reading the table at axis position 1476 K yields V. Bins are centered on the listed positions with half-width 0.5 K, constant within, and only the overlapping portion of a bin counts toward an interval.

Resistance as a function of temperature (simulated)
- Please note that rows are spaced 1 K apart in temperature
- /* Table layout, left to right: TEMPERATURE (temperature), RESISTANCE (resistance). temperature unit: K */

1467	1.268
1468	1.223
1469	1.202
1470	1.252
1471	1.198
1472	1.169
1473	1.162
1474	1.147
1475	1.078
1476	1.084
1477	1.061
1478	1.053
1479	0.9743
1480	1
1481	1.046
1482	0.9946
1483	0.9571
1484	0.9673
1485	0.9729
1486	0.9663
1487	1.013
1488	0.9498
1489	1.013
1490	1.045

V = 1.084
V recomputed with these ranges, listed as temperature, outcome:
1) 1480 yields 1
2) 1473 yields 1.162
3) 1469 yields 1.202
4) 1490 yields 1.045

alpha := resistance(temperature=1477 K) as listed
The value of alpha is 1.061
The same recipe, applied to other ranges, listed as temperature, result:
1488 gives 0.9498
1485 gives 0.9729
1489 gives 1.013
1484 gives 0.9673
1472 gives 1.169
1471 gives 1.198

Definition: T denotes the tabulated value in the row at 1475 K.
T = 1.078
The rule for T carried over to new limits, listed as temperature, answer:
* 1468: 1.223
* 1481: 1.046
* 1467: 1.268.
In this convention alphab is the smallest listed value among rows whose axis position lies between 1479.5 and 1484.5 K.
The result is 0.9571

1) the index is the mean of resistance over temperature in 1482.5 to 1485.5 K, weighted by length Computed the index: 0.966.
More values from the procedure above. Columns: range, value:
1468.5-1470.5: 1.23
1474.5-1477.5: 1.07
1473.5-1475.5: 1.11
